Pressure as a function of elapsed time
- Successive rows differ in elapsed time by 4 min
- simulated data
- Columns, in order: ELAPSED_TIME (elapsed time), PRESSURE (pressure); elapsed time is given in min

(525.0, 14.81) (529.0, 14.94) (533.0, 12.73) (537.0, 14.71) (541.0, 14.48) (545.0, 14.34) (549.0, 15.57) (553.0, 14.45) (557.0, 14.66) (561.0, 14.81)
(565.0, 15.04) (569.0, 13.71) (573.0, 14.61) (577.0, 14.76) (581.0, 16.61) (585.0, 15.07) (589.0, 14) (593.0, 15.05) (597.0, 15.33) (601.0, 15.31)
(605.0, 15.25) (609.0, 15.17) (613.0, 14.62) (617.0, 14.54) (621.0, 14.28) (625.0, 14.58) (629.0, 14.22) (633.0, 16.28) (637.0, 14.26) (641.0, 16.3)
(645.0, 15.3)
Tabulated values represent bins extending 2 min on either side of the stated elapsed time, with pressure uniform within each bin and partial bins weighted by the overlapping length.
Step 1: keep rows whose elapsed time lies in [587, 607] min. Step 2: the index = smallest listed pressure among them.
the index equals 14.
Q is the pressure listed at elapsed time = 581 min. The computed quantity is 16.61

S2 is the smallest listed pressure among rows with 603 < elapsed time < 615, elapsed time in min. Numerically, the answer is 14.62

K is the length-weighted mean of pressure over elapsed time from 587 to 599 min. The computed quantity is 14.8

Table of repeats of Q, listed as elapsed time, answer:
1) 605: 15.25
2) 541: 14.48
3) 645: 15.3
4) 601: 15.31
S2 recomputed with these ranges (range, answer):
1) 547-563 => 14.45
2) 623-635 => 14.22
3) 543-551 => 14.34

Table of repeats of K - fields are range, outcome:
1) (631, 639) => 15.3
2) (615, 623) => 14.4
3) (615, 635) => 14.8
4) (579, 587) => 15.8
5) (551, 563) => 14.6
